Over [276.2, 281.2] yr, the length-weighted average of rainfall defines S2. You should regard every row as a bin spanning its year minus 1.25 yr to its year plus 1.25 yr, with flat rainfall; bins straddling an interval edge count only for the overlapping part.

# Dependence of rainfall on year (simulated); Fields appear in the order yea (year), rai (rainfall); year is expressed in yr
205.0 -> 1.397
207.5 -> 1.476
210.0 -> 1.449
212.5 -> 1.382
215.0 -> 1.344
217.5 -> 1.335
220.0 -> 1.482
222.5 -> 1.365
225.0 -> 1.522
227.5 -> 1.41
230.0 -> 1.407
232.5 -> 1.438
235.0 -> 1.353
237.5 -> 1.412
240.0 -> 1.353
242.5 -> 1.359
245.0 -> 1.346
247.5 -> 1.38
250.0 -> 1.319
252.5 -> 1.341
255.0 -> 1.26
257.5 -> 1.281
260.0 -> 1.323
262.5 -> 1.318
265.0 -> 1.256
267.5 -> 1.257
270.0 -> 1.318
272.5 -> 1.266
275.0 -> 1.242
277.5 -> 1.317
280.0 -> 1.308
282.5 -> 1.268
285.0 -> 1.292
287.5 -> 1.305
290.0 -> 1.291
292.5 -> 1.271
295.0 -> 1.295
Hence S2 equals 1.31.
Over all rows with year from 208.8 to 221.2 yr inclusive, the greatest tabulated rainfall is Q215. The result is 1.482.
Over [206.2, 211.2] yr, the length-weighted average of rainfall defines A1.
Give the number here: 1.46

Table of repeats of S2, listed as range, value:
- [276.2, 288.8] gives 1.3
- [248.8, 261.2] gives 1.3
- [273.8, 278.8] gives 1.28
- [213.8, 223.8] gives 1.38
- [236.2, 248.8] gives 1.37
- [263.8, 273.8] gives 1.27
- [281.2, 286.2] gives 1.28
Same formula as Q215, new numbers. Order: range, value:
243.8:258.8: 1.38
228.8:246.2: 1.438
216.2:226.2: 1.522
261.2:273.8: 1.318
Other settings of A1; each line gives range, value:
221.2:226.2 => 1.44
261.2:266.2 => 1.29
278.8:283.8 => 1.29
